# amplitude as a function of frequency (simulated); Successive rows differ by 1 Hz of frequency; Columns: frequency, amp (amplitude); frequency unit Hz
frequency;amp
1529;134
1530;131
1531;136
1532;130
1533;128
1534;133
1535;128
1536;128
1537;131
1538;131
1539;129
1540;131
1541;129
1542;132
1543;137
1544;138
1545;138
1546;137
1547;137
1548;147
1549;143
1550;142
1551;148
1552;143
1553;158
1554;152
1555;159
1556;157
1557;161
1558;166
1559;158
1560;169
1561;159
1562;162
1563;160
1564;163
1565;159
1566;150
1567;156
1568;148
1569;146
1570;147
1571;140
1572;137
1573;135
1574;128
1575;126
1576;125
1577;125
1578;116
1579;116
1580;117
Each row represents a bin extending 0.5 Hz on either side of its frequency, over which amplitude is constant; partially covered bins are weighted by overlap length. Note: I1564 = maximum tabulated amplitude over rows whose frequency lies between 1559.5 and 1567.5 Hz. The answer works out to 169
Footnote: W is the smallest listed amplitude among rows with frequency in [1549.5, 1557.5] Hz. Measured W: 142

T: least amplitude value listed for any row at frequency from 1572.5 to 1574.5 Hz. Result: 128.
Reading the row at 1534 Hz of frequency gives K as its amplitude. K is 133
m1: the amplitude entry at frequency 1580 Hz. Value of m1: 117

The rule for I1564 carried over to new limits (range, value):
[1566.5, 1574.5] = 156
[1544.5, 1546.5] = 138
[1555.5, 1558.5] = 166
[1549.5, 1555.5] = 159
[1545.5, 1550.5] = 147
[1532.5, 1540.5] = 133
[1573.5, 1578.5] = 128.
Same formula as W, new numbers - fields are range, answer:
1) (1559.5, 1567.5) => 150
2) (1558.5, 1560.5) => 158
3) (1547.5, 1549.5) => 143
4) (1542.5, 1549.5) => 137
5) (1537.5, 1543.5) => 129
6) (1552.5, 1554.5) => 152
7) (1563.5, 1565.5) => 159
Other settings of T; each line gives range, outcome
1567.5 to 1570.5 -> 146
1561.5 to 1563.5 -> 160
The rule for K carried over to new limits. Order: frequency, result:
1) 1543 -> 137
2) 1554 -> 152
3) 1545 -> 138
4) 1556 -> 157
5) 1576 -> 125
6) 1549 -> 143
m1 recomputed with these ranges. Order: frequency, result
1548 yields 147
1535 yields 128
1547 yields 137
